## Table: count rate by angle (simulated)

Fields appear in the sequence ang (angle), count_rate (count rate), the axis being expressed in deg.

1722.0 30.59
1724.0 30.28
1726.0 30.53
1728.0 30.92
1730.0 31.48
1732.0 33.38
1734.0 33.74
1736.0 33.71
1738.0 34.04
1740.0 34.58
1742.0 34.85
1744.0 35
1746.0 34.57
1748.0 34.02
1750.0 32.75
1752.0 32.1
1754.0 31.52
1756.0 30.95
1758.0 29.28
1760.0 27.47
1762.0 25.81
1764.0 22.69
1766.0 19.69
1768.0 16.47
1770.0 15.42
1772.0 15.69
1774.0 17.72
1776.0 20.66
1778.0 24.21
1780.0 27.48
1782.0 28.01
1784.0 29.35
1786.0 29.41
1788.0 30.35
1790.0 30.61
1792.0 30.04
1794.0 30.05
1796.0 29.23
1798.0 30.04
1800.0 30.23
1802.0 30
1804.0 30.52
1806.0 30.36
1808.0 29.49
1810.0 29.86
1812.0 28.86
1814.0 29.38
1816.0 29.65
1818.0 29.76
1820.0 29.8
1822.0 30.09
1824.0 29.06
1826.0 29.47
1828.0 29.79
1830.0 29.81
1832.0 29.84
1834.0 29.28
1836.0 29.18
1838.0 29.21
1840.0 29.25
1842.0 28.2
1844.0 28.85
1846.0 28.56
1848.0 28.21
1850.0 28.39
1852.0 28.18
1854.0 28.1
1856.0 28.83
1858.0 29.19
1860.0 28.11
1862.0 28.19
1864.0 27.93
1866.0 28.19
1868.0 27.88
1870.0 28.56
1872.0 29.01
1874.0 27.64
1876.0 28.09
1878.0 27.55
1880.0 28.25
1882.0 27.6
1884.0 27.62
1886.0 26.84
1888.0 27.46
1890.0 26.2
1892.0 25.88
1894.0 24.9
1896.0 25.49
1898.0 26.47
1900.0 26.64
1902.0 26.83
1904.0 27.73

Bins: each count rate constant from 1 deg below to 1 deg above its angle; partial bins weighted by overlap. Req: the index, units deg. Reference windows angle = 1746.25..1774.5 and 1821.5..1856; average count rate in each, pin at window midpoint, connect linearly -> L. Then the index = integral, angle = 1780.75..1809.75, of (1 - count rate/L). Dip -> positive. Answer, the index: -3.0 deg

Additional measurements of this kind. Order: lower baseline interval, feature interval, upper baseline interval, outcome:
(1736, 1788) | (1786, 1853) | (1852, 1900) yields -4.8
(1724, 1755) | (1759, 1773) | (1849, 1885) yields 5.1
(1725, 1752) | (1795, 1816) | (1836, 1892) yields 0.5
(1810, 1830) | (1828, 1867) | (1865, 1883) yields 0.1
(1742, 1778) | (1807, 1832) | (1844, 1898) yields -2.4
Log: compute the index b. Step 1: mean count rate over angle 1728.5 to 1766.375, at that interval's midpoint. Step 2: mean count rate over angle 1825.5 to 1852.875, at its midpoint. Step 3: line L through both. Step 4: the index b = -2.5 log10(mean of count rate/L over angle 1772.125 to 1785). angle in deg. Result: 0.26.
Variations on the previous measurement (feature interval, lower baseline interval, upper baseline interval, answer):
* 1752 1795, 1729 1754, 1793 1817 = 0.23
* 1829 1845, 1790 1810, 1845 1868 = -0.01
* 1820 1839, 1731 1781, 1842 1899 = -0.07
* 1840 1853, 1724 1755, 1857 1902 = 0.01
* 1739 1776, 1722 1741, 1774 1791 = 0.11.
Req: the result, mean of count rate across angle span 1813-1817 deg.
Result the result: 29.5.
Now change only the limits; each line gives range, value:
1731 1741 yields 33.9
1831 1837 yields 29.4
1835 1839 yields 29.2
